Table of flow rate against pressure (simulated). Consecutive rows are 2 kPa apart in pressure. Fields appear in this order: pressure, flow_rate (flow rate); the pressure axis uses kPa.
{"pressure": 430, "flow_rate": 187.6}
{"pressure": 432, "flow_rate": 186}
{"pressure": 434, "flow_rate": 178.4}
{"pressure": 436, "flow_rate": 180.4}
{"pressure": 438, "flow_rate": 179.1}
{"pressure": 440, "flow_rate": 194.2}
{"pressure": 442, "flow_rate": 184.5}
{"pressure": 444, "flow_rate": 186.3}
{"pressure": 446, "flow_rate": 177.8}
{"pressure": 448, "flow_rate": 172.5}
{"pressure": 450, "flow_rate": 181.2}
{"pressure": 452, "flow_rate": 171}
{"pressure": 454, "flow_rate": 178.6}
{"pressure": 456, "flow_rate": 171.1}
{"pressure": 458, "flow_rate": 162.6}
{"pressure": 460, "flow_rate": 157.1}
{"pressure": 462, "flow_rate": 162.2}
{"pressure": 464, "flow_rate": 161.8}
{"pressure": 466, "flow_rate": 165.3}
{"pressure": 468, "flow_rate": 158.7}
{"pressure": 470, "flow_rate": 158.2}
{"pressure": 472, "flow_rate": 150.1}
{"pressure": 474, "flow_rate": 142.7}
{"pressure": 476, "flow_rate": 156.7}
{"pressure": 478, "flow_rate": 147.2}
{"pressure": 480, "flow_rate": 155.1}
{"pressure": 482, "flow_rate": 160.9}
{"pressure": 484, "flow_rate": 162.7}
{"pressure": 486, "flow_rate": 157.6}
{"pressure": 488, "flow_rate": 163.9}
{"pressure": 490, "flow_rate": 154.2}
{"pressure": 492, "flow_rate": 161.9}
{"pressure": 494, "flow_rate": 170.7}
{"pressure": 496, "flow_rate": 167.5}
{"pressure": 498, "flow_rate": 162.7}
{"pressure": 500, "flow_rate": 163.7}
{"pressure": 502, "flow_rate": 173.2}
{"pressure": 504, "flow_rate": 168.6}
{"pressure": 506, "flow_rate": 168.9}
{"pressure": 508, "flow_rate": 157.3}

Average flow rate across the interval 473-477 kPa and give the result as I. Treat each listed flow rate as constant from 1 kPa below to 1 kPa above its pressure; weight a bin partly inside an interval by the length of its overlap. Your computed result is 150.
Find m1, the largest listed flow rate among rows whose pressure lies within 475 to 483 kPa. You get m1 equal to 160.9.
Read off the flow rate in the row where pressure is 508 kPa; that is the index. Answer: 157.3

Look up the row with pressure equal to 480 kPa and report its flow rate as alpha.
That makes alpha 155.1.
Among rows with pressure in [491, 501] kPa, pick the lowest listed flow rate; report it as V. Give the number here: 161.9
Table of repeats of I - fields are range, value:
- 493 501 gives 166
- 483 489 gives 161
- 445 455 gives 176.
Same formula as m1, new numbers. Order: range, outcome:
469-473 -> 158.2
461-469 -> 165.3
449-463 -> 181.2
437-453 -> 194.2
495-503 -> 173.2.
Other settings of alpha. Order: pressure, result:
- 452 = 171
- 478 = 147.2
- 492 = 161.9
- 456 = 171.1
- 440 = 194.2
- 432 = 186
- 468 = 158.7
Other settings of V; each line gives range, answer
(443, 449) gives 172.5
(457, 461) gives 157.1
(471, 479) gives 142.7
